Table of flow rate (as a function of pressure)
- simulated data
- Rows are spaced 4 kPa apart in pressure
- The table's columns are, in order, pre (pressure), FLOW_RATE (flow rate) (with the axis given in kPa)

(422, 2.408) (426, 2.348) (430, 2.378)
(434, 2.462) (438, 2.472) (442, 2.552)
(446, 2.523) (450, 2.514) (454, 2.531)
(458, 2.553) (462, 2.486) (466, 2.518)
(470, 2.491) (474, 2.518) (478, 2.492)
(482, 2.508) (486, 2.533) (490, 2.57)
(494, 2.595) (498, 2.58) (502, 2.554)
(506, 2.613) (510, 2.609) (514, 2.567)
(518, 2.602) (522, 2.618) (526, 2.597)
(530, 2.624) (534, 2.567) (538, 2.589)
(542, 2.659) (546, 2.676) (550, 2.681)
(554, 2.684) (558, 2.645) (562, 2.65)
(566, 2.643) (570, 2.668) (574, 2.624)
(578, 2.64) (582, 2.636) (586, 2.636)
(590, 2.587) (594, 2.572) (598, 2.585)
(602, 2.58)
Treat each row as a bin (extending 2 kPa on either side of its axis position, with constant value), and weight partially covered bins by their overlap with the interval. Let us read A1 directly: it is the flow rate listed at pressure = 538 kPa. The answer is 2.589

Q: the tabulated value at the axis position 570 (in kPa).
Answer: 2.668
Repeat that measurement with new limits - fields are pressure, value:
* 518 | 2.602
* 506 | 2.613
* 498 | 2.58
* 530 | 2.624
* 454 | 2.531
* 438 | 2.472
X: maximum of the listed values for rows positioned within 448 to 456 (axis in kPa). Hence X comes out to 2.531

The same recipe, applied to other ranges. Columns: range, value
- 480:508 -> 2.613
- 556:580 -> 2.668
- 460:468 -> 2.518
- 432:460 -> 2.553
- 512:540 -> 2.624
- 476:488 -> 2.533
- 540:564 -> 2.684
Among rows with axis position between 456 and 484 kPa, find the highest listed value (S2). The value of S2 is 2.553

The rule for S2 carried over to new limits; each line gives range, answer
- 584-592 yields 2.636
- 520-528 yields 2.618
